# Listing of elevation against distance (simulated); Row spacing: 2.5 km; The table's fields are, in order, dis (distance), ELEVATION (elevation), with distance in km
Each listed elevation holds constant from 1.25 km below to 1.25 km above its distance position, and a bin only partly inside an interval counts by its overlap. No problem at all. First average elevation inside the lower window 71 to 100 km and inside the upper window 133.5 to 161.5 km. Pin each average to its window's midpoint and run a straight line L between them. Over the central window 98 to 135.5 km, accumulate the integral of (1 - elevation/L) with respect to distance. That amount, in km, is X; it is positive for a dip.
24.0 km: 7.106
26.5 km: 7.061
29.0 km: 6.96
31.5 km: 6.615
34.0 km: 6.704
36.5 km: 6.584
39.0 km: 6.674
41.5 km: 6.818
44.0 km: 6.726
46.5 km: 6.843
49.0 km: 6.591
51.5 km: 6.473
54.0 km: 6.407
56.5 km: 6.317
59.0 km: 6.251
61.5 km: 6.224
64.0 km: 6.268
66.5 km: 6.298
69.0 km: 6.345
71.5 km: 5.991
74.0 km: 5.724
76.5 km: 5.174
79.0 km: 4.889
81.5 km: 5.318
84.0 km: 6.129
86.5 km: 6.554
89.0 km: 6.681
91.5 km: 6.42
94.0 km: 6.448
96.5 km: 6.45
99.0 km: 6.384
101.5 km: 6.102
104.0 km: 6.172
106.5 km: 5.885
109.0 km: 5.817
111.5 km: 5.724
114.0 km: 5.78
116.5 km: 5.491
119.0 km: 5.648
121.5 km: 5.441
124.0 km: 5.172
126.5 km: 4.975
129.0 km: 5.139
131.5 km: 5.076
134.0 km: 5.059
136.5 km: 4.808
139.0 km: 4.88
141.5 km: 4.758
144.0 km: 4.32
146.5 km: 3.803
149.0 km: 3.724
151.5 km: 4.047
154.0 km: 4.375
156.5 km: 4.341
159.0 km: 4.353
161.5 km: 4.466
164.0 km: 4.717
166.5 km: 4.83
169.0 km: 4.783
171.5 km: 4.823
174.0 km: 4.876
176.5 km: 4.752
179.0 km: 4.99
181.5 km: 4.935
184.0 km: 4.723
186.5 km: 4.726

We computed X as -2.7 km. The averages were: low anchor 6.01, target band 5.58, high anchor 4.39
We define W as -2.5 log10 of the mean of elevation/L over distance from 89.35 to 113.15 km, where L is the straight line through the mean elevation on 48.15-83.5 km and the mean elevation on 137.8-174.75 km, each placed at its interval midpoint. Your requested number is -0.14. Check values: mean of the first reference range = 6.02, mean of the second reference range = 4.47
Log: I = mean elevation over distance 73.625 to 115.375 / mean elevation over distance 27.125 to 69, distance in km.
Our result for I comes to 0.91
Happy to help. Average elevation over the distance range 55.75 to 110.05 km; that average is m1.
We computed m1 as 6.08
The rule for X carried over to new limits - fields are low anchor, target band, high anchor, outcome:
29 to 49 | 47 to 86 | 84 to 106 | 3.0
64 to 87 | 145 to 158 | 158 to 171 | 2.0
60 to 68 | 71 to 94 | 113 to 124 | 0.4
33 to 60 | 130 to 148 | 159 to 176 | 1.7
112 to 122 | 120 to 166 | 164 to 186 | 5.4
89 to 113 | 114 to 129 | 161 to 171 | 0.9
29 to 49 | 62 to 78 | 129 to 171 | 0.4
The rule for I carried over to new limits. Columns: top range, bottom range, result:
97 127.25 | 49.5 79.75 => 0.95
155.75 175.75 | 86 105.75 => 0.73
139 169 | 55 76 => 0.71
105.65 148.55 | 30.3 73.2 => 0.79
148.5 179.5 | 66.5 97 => 0.76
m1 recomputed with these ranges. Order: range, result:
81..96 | 6.31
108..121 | 5.68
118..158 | 4.71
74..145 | 5.6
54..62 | 6.29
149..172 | 4.47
